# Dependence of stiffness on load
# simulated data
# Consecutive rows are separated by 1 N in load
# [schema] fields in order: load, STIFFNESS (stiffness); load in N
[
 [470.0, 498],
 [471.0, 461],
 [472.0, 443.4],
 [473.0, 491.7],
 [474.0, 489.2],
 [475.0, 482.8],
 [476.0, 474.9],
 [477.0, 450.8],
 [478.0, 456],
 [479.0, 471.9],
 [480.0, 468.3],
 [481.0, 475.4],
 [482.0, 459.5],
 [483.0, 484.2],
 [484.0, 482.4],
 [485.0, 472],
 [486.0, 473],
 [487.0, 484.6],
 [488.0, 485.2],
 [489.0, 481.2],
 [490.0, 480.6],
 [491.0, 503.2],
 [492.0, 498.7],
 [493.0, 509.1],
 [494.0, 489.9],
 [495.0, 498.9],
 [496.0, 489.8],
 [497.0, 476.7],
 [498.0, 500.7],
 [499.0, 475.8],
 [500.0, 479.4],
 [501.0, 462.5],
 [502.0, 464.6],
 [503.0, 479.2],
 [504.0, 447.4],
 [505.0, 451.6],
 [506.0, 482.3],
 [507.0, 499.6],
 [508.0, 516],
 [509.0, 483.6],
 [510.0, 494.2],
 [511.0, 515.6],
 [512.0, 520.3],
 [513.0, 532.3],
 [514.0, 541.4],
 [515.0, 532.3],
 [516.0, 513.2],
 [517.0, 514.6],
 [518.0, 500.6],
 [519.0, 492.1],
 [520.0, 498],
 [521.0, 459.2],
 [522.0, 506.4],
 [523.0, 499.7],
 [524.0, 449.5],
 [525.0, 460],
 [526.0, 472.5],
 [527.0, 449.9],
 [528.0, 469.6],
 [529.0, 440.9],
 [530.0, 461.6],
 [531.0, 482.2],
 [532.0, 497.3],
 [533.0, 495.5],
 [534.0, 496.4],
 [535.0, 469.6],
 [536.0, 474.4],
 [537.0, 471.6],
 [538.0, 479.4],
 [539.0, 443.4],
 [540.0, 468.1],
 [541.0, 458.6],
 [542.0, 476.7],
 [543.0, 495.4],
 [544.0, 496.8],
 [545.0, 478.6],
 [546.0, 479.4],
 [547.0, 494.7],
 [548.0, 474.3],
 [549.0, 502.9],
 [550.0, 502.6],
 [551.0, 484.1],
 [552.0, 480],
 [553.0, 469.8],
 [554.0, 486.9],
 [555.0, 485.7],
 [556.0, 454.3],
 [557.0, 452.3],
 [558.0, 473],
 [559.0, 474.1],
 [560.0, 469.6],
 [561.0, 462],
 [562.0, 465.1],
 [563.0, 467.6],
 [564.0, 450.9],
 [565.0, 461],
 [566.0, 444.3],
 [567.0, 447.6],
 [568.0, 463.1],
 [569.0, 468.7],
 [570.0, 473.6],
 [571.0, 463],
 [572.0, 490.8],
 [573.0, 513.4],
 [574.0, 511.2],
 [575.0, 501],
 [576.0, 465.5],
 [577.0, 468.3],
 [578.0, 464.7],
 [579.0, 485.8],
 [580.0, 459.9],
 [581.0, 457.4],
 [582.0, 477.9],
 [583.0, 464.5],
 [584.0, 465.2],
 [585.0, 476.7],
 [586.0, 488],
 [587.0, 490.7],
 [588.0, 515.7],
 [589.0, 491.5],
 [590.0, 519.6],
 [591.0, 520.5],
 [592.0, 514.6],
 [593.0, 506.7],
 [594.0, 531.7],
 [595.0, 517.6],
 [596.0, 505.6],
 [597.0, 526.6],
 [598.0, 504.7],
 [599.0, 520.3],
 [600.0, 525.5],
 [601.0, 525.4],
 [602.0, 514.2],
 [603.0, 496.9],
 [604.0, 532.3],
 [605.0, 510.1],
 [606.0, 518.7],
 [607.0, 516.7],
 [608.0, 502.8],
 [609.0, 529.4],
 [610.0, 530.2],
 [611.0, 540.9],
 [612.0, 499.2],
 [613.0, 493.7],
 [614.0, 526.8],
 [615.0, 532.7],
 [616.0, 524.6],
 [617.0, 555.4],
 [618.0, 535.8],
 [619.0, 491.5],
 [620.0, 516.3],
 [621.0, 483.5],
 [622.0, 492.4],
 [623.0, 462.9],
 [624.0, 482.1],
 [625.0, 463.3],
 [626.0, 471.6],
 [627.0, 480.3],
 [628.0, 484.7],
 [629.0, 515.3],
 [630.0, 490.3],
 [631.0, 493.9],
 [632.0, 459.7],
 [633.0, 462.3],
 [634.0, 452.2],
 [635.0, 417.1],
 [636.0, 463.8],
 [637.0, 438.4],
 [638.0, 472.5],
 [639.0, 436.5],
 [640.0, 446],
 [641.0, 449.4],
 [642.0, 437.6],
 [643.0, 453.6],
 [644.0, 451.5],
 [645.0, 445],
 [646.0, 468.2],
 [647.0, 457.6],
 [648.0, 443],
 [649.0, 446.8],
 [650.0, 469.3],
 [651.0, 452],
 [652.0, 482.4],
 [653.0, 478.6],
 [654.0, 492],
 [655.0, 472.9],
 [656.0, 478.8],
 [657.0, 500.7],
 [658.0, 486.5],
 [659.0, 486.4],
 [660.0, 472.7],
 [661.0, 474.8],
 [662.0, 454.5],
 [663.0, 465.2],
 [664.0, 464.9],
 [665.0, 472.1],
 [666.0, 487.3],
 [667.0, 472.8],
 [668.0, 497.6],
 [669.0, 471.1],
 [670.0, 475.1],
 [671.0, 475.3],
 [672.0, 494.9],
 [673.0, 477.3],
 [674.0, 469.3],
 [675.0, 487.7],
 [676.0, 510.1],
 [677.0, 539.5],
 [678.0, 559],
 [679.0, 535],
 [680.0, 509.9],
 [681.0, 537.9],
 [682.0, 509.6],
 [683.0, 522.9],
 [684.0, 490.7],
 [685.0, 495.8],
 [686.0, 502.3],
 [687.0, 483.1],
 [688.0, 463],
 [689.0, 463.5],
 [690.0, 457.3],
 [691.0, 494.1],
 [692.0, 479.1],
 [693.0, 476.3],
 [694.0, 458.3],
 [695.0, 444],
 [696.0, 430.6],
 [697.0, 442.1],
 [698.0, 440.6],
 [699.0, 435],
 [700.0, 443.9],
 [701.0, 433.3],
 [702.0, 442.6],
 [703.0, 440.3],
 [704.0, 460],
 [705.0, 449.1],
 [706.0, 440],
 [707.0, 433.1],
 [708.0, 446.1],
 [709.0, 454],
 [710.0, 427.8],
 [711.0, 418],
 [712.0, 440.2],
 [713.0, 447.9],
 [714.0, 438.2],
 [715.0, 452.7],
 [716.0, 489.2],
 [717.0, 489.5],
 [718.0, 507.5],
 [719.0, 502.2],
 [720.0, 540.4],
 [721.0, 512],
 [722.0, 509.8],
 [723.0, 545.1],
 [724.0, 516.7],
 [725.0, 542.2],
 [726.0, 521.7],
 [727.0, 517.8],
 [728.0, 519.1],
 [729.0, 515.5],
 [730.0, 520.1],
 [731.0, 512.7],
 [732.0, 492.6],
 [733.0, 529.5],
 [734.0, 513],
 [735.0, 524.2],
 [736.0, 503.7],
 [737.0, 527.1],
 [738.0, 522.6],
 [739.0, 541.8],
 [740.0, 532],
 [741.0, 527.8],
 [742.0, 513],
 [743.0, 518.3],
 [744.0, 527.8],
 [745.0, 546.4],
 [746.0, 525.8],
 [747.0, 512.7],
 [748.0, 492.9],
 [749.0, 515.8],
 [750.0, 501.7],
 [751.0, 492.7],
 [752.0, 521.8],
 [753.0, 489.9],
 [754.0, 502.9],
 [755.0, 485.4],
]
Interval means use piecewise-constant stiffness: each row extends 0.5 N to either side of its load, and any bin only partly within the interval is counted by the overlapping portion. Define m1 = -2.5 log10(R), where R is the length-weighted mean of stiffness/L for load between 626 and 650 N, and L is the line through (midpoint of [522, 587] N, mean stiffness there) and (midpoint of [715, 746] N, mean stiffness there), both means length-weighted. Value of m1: 0.08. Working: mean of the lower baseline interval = 474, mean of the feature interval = 460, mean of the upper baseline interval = 518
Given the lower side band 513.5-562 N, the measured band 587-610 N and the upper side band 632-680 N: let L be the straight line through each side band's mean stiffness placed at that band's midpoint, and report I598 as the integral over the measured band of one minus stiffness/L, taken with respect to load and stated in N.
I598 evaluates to -1.9 N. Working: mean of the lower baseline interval 481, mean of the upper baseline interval 473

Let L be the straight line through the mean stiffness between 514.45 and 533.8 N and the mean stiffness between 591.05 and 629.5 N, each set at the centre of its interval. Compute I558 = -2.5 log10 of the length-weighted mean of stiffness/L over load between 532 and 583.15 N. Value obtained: 0.04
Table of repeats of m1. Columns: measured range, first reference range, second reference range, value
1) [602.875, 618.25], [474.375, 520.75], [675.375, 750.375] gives -0.07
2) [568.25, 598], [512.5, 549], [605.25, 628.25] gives 0.01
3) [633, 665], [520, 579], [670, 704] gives 0.04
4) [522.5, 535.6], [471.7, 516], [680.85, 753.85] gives 0.03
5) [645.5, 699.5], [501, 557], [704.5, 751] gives 0.03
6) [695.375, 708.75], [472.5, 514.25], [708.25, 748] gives 0.14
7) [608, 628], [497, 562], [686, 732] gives -0.06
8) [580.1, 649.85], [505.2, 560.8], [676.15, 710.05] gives -0.03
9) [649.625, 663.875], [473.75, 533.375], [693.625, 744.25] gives 0.02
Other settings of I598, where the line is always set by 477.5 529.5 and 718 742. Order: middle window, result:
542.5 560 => 0.4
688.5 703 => 1.8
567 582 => 0.6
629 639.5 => 0.9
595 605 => -0.3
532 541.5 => 0.3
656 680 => 1.1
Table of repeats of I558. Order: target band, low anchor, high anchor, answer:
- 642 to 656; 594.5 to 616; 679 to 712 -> 0.07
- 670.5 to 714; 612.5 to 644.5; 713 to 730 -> 0.06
